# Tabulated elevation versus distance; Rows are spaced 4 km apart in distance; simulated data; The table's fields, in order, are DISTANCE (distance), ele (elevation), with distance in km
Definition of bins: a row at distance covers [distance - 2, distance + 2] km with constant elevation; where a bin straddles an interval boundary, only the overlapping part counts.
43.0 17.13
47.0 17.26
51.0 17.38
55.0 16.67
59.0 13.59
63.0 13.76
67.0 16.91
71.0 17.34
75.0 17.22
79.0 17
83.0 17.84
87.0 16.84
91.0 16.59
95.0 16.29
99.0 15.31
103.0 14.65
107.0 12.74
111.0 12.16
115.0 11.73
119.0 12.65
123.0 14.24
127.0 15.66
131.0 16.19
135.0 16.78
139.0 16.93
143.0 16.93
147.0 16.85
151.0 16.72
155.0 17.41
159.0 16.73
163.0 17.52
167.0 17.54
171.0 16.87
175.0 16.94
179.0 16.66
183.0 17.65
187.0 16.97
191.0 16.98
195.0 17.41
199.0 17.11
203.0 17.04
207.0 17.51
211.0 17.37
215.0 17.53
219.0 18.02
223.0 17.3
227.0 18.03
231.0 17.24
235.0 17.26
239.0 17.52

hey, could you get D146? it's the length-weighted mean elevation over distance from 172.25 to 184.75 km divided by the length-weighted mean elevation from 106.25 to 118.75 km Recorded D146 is 1.40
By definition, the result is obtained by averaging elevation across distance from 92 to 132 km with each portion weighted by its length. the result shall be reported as 14.2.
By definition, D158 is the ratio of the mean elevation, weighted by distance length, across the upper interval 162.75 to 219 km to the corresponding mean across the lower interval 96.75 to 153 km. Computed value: 1.15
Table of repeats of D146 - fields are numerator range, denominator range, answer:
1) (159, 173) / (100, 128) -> 1.29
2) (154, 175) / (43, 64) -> 1.08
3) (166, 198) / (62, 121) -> 1.12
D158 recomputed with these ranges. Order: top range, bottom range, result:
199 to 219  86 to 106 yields 1.11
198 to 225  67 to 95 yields 1.02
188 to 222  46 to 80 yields 1.06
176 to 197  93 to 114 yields 1.21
